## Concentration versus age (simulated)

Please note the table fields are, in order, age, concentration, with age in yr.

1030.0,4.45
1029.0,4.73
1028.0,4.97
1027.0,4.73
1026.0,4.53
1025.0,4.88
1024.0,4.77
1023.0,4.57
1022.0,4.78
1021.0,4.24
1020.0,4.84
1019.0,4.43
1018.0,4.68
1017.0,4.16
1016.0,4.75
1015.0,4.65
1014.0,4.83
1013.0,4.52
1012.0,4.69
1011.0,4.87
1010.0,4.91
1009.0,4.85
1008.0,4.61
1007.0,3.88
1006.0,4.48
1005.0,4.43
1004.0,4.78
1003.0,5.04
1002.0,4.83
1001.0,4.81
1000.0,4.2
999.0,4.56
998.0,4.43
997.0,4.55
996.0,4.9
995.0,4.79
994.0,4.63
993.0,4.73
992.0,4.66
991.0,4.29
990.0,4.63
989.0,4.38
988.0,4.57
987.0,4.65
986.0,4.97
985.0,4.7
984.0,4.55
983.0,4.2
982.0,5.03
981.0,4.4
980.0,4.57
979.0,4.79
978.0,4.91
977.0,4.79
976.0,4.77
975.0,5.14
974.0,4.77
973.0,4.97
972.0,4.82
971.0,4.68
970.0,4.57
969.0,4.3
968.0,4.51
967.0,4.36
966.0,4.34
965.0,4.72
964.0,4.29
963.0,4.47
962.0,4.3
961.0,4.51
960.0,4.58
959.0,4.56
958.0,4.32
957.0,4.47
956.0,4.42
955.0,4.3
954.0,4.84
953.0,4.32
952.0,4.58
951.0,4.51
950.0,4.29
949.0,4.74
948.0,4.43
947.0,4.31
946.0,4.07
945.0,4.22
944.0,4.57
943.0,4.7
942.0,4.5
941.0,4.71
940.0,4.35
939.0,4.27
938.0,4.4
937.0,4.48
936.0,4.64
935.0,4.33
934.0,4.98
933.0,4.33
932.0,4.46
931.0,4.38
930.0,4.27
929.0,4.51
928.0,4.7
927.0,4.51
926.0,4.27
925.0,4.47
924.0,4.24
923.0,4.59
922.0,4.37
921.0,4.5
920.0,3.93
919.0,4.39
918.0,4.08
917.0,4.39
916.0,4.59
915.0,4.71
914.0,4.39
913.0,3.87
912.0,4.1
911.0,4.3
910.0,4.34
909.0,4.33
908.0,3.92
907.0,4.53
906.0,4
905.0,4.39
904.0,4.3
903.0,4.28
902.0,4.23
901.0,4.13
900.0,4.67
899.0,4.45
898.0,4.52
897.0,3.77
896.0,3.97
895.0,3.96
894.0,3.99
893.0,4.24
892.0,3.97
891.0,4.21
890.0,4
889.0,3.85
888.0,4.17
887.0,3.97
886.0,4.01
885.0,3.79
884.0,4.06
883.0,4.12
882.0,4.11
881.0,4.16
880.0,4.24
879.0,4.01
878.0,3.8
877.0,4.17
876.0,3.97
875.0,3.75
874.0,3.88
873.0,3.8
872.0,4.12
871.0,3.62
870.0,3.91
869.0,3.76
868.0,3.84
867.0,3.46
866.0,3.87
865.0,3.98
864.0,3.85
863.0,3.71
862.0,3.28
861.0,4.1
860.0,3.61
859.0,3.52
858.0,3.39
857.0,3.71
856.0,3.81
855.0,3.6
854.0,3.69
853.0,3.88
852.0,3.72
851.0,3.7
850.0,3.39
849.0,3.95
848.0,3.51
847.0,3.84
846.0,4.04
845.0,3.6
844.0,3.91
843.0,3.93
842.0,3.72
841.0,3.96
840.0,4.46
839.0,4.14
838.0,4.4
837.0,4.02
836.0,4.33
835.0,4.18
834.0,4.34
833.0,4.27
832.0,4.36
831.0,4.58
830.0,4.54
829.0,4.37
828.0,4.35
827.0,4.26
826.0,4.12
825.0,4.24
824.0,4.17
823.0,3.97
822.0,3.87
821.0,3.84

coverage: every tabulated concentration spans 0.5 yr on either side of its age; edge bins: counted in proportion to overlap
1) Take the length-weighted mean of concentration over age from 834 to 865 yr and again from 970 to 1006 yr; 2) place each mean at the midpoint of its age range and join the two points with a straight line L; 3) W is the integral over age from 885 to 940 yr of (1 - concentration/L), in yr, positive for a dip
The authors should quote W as -0.8 yr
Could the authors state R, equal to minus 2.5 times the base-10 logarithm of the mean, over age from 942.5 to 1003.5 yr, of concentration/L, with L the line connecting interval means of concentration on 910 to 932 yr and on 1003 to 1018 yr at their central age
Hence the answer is -0.016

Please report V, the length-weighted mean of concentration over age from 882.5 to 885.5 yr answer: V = 3.99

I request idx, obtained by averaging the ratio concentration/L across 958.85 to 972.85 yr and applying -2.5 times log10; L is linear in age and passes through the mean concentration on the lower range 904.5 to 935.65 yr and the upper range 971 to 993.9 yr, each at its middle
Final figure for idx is 0.02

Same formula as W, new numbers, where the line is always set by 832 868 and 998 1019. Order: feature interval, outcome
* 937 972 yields -0.8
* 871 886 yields 0.0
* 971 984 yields -0.8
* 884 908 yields -0.4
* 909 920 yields -0.3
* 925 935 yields -0.6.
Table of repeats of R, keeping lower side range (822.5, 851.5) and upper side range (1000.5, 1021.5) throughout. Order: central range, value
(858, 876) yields 0.115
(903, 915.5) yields 0.013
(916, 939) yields -0.012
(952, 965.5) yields -0.001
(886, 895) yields 0.056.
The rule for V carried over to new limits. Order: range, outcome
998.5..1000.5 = 4.38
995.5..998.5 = 4.63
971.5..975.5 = 4.92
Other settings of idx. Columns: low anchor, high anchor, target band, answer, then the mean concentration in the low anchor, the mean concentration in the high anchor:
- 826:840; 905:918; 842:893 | 0.12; 4.32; 4.29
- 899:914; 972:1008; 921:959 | -0.01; 4.25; 4.65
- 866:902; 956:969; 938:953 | -0.02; 4.01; 4.45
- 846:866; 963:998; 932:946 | -0.04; 3.71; 4.64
